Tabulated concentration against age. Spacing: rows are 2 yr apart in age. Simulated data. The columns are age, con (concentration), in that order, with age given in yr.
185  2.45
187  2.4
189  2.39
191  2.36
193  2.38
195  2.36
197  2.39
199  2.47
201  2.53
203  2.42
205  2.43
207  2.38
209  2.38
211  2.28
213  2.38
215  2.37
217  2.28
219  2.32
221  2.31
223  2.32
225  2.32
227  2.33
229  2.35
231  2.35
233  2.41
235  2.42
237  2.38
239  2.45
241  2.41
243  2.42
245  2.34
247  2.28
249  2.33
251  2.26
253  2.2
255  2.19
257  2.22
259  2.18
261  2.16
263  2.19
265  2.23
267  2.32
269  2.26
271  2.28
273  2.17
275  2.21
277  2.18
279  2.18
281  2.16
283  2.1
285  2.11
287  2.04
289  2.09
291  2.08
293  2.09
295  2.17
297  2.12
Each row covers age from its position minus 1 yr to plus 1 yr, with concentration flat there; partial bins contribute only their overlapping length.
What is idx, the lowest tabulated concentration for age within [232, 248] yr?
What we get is 2.28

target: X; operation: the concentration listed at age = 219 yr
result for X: 2.32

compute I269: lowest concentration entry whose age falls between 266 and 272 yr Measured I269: 2.26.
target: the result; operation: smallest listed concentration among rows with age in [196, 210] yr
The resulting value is 2.38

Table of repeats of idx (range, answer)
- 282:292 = 2.04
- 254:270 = 2.16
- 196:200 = 2.39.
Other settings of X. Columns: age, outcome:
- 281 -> 2.16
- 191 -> 2.36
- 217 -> 2.28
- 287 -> 2.04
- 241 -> 2.41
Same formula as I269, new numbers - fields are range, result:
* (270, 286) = 2.1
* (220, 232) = 2.31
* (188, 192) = 2.36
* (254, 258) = 2.19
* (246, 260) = 2.18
